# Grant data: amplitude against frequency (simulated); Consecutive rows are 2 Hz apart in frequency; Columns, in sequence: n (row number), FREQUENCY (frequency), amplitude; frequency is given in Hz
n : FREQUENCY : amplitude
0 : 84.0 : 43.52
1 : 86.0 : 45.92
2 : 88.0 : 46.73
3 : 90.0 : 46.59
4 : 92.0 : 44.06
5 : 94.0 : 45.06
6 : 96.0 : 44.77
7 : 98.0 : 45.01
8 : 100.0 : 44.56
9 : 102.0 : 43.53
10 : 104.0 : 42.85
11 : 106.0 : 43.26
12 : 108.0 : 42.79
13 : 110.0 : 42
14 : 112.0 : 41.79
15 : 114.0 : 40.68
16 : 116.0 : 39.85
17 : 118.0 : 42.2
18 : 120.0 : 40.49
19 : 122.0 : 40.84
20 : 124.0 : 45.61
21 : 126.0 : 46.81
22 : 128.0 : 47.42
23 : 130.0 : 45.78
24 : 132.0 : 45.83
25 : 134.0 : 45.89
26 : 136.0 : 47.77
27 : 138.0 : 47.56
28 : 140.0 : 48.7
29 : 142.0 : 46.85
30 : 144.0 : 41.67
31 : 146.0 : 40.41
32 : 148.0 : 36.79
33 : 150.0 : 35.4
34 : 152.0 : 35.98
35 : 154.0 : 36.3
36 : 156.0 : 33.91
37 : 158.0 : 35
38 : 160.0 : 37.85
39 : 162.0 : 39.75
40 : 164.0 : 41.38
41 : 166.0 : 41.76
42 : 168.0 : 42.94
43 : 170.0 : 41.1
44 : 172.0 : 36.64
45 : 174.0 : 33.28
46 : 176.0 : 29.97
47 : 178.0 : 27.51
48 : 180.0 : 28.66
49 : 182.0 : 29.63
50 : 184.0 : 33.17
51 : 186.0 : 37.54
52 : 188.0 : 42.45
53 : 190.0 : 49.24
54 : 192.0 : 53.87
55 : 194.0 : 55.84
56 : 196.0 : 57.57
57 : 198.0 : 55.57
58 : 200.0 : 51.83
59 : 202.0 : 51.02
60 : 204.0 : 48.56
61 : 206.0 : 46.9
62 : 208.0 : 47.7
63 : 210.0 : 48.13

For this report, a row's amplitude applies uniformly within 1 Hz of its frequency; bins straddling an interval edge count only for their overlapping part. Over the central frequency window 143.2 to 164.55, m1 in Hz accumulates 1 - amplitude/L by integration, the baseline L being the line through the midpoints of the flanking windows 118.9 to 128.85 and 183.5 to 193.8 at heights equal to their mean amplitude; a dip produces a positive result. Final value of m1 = 3.3 Hz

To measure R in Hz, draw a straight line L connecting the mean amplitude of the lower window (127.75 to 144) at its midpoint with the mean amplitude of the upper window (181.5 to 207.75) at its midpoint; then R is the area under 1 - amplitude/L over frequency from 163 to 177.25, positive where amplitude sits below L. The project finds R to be 2.77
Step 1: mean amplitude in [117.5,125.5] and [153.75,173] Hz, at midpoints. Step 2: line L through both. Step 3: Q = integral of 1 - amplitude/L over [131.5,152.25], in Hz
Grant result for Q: -1.23 Hz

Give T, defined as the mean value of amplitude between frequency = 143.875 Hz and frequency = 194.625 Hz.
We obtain 38.2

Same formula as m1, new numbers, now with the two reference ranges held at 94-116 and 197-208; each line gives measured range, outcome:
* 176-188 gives 4.1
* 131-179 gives 7.3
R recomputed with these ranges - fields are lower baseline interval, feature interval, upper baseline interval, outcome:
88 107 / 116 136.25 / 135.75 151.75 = -0.6 Hz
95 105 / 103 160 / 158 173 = 0.0 Hz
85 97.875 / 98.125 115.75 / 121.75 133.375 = 1.1 Hz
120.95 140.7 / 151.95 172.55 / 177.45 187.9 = -0.5 Hz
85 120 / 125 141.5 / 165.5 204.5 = -1.5 Hz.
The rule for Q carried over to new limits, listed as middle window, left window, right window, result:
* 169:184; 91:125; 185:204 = 5.03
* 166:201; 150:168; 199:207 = 2.41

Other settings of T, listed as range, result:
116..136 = 44.5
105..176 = 41.3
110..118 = 41.1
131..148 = 45.1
